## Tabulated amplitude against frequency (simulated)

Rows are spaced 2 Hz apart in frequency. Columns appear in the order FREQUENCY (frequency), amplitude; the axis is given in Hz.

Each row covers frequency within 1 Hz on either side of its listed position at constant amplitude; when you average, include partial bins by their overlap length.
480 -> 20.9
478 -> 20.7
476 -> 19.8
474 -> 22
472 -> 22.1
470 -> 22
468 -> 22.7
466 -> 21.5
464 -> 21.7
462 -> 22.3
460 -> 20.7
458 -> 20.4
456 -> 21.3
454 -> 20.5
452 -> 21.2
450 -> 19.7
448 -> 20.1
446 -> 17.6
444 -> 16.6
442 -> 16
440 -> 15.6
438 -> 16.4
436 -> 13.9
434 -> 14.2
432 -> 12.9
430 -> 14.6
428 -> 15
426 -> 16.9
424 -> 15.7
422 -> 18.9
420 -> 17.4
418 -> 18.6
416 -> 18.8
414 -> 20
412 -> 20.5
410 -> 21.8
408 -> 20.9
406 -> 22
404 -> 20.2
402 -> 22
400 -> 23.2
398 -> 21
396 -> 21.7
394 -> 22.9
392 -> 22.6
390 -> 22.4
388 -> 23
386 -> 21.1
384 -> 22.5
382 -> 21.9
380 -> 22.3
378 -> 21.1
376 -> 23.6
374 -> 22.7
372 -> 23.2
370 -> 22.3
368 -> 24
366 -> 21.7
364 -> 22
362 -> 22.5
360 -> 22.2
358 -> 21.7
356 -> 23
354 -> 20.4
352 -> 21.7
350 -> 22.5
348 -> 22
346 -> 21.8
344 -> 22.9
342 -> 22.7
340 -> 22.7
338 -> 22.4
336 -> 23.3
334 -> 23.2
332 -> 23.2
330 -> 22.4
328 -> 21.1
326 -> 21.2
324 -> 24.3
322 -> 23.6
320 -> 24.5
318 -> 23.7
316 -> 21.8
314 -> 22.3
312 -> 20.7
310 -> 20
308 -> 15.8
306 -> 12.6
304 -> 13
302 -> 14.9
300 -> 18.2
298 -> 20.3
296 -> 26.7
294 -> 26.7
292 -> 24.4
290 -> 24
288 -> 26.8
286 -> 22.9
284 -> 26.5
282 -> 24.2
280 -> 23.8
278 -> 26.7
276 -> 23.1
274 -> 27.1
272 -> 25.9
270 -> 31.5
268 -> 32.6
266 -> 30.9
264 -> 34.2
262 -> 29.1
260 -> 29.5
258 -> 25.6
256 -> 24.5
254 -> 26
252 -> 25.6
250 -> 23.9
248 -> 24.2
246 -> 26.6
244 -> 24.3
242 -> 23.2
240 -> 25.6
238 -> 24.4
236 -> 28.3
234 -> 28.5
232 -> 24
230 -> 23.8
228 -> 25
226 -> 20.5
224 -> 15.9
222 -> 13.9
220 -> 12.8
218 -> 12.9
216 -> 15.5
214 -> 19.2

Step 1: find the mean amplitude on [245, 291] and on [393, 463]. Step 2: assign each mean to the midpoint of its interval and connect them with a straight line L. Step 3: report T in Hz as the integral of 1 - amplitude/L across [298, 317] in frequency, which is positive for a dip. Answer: 5.3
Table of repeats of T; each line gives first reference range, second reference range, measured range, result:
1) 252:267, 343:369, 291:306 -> 3.4 Hz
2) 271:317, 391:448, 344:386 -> -4.5 Hz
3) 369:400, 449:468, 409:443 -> 7.5 Hz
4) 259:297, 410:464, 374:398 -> -1.4 Hz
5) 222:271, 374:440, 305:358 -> 1.9 Hz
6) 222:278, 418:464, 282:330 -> 3.8 Hz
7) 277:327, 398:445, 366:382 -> -2.5 Hz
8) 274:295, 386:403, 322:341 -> 0.9 Hz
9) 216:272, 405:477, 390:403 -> -1.3 Hz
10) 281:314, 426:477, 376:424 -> -3.7 Hz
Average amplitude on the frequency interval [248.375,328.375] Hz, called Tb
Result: 24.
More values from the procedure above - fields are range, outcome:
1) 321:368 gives 22.4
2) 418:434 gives 16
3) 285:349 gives 21.8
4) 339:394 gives 22.3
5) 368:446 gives 19.7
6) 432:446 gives 15.4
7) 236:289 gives 26.5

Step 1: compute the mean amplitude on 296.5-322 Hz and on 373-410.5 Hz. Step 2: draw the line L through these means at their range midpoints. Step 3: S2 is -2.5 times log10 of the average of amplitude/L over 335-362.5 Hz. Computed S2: -0.084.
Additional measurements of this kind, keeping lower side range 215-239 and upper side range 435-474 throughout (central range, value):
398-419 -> -0.05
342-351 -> -0.12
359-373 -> -0.13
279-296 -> -0.23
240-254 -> -0.21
